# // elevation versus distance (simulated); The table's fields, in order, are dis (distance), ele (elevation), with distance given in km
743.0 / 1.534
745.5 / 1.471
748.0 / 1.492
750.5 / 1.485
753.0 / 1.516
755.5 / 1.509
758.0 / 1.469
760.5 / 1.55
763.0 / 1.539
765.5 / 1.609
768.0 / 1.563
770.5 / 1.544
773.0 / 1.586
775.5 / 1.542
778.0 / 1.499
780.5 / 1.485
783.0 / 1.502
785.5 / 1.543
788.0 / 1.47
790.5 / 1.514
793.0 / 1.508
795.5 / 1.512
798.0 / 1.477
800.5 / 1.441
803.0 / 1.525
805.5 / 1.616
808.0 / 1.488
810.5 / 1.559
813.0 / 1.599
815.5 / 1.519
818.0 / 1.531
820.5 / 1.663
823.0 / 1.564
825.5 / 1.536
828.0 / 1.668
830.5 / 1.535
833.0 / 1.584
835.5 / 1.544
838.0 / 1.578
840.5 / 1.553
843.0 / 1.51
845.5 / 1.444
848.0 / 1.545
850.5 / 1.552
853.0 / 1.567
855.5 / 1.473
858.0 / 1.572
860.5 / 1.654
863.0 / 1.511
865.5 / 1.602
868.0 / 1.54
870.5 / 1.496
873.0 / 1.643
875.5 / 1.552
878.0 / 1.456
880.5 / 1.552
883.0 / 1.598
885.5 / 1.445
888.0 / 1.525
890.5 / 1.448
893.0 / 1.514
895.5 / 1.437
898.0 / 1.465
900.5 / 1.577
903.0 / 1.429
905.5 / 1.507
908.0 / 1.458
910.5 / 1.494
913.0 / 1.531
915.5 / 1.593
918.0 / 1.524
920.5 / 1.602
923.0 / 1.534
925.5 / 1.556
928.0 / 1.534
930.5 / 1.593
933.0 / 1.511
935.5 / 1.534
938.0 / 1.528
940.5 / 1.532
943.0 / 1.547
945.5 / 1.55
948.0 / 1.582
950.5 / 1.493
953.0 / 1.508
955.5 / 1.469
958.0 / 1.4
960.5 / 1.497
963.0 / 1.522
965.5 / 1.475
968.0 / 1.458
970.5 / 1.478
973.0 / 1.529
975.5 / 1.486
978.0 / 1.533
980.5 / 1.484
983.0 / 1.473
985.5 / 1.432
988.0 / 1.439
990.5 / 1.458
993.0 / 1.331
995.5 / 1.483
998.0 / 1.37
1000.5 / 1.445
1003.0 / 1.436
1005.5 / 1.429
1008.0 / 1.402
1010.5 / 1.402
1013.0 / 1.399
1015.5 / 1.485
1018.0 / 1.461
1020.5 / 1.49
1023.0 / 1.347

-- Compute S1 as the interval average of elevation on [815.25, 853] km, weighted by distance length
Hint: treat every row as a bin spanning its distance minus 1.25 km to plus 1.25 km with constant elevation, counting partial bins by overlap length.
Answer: 1.56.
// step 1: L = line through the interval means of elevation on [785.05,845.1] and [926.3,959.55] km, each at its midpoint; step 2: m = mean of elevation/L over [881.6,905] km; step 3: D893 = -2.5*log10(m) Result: 0.03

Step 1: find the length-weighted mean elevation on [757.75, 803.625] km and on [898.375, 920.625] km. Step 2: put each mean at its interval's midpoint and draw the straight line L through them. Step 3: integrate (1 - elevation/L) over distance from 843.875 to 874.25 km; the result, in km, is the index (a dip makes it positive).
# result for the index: -0.6 km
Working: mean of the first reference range 1.52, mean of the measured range 1.55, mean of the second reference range 1.52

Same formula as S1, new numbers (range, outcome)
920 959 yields 1.53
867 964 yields 1.52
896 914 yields 1.49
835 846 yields 1.53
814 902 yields 1.54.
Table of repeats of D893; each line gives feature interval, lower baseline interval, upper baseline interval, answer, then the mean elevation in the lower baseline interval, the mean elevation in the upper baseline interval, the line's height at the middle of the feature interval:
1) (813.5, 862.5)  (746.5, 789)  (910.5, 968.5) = -0.02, 1.52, 1.53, 1.52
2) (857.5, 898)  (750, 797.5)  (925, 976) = -0.01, 1.52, 1.51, 1.52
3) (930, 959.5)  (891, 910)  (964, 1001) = -0.04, 1.48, 1.46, 1.47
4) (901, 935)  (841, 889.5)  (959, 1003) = -0.02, 1.54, 1.46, 1.5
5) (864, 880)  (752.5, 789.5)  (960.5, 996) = -0.03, 1.53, 1.47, 1.5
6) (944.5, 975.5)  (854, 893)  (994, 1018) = -0.02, 1.54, 1.43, 1.47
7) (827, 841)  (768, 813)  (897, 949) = -0.04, 1.52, 1.53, 1.53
